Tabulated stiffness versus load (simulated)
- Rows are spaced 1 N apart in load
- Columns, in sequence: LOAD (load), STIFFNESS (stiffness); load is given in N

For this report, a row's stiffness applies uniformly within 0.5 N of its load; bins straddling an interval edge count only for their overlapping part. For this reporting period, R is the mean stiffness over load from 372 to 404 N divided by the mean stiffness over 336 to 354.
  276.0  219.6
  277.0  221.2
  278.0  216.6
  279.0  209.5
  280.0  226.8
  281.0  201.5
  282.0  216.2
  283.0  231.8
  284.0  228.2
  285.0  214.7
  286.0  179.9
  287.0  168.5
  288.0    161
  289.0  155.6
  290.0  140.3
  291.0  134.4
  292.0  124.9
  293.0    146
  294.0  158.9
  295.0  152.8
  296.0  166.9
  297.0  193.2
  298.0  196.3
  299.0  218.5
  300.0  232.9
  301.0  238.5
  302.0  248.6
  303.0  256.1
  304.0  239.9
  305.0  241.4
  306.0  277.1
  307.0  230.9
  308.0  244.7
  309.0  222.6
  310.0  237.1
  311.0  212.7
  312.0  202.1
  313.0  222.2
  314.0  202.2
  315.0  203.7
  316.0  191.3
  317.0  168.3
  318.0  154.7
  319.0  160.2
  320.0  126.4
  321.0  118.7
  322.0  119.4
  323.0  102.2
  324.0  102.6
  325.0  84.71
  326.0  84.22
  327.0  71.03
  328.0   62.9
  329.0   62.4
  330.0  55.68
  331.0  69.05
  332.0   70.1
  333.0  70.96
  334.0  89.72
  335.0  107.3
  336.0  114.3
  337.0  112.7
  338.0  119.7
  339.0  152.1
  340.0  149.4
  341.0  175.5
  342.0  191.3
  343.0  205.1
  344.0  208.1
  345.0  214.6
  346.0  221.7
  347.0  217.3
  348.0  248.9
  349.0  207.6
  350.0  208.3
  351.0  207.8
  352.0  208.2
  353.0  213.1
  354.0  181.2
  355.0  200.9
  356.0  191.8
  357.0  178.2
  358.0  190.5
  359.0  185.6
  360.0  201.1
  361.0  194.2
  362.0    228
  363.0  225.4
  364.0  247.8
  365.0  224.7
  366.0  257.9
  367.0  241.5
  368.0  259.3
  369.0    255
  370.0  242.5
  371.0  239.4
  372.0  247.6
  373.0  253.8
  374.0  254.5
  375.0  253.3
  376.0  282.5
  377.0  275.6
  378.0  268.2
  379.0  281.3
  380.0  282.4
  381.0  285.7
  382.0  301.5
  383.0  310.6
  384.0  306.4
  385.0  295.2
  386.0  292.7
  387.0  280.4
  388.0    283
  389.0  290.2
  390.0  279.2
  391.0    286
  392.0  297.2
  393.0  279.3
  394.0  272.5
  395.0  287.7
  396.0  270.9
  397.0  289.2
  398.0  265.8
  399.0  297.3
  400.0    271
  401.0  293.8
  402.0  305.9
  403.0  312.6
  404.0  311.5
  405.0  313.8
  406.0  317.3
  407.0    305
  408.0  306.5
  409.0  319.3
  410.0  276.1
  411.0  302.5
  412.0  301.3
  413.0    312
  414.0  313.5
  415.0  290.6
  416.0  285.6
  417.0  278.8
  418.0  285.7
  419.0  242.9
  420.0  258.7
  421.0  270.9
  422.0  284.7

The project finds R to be 1.5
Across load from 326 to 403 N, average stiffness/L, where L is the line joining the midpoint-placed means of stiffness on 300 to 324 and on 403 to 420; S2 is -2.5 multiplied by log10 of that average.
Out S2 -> 0.17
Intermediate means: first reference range 200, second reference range 297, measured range 220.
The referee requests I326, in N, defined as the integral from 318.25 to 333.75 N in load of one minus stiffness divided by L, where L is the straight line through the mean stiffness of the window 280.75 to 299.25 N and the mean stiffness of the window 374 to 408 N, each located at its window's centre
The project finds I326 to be 8.91 N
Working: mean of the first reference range 178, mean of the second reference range 289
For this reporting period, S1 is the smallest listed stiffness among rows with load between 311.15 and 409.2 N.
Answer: 55.68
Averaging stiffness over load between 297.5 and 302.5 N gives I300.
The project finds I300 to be 227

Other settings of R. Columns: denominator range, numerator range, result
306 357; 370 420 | 1.77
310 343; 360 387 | 1.98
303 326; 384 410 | 1.59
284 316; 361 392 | 1.33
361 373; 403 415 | 1.27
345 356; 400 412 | 1.44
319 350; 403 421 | 2.22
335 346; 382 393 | 1.78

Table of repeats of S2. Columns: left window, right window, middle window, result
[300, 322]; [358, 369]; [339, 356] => 0.097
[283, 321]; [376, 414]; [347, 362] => 0.228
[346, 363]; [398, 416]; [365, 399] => -0.079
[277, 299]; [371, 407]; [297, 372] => 0.242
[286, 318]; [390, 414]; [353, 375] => 0.157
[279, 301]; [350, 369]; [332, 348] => 0.299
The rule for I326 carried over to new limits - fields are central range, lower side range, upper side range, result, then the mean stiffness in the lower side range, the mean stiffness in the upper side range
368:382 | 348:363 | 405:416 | -1.5 N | 202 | 304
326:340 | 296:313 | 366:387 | 8.8 N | 229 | 271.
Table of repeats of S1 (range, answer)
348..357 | 178.2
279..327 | 71.03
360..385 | 194.2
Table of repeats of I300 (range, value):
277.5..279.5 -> 213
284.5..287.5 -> 188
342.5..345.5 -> 209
